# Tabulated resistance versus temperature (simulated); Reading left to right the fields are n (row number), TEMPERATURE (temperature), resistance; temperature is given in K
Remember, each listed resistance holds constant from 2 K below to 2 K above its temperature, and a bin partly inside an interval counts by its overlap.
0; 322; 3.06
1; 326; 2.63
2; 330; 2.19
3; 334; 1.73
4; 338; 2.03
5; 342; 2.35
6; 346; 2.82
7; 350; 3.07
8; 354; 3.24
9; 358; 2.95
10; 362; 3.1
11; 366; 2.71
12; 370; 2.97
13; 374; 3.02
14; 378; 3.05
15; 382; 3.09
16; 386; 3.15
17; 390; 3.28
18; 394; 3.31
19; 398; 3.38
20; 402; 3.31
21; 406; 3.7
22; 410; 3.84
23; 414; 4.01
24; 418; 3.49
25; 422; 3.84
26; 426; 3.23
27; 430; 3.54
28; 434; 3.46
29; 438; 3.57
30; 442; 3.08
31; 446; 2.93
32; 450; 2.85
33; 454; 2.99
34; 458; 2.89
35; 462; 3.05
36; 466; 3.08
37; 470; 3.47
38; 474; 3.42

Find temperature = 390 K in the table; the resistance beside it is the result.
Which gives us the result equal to 3.28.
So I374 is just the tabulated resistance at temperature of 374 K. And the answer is 3.02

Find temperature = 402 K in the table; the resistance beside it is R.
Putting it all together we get 3.31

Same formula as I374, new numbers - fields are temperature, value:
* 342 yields 2.35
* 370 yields 2.97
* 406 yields 3.7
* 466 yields 3.08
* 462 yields 3.05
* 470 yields 3.47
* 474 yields 3.42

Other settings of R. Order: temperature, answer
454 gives 2.99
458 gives 2.89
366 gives 2.71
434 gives 3.46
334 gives 1.73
